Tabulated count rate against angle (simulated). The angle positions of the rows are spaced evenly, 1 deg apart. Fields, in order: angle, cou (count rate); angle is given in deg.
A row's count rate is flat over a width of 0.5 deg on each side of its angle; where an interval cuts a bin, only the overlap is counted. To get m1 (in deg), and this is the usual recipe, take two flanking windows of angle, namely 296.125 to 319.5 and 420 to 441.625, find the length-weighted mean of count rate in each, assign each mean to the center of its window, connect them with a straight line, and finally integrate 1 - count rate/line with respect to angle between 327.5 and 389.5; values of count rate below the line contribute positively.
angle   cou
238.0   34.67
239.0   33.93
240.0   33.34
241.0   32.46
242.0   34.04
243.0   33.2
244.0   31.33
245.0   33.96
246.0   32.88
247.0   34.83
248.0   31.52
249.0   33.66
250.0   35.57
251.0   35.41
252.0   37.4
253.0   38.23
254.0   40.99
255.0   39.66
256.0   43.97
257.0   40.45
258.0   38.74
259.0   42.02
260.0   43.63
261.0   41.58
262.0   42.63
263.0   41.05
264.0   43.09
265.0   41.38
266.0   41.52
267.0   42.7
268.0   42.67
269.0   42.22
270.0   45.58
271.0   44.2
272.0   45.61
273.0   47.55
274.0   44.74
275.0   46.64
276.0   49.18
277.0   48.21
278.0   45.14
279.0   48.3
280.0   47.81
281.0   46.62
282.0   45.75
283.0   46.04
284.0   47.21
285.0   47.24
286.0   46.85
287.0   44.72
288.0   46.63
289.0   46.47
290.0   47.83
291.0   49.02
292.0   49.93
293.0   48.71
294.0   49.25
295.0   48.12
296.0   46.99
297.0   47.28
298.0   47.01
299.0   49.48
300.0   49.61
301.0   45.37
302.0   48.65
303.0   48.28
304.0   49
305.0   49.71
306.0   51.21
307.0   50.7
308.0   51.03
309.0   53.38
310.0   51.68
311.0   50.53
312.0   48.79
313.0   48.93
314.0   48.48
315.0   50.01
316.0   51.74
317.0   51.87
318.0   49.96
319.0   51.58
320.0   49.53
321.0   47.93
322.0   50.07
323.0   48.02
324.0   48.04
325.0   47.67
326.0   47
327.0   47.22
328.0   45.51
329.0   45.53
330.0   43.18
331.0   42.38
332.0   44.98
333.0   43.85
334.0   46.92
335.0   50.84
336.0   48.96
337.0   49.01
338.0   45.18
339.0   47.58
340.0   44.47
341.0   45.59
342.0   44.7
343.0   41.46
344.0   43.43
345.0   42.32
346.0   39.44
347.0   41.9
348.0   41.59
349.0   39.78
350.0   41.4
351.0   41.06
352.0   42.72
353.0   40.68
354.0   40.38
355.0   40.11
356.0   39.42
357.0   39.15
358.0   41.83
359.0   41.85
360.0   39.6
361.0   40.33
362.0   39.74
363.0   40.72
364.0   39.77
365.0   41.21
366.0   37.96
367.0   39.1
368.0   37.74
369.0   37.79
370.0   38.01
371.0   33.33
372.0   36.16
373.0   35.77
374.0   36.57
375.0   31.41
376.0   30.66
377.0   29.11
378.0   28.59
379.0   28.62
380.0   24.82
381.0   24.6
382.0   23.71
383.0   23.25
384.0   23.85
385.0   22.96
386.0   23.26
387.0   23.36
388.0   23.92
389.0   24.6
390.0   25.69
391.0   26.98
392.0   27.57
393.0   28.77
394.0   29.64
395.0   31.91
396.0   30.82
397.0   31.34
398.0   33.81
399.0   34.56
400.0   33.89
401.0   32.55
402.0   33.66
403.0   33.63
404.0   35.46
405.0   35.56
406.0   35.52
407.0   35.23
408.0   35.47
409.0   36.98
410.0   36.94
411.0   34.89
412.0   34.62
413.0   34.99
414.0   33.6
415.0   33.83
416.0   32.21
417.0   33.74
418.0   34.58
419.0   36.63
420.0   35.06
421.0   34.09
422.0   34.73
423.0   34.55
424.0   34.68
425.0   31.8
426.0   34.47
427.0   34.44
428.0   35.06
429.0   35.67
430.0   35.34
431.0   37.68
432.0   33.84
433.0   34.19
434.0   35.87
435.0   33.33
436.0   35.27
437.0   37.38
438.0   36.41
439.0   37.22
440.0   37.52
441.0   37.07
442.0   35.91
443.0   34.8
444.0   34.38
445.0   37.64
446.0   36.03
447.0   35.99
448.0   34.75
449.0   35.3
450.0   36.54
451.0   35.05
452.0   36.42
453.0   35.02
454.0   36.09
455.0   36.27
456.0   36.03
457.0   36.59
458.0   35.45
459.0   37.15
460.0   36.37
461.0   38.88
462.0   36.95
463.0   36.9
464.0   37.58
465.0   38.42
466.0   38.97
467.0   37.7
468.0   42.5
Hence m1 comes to 8.7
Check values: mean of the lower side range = 49.7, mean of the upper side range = 35.3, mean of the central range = 37.9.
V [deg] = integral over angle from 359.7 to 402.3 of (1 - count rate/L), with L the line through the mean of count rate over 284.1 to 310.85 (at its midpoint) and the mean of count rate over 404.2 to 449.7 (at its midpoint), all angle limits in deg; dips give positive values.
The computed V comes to 9.0 deg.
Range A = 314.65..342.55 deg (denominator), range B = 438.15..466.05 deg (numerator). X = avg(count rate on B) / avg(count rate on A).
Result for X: 0.77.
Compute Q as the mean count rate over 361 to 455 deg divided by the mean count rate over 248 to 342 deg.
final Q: 0.73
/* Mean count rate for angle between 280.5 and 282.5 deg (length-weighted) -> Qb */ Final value 46.2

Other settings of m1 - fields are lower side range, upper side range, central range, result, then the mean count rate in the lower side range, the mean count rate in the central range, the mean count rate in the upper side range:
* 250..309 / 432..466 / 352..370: 0.50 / 45.4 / 39.9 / 36.2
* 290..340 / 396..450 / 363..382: 3.44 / 48.4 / 33.9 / 35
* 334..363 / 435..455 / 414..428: 1.27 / 42.7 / 34.2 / 36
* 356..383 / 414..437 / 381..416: 4.17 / 35.2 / 30.7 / 34.6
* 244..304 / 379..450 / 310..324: -3.25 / 43.8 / 49.8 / 32.8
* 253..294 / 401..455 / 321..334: -1.49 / 44.8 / 46.2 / 35.2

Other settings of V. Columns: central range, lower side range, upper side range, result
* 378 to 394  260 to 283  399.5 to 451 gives 5.2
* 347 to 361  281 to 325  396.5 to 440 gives 0.6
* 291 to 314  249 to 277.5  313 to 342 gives -1.9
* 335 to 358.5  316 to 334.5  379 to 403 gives -1.0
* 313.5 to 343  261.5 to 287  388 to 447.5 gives -4.6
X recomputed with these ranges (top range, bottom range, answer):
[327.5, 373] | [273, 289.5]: 0.90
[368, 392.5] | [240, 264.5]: 0.77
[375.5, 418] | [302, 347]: 0.64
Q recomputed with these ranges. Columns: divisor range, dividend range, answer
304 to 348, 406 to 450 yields 0.74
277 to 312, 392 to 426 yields 0.70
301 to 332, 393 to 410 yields 0.69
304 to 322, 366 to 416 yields 0.63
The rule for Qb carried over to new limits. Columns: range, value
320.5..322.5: 49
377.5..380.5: 27.3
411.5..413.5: 34.8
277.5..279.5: 46.7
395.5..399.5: 32.6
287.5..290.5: 47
